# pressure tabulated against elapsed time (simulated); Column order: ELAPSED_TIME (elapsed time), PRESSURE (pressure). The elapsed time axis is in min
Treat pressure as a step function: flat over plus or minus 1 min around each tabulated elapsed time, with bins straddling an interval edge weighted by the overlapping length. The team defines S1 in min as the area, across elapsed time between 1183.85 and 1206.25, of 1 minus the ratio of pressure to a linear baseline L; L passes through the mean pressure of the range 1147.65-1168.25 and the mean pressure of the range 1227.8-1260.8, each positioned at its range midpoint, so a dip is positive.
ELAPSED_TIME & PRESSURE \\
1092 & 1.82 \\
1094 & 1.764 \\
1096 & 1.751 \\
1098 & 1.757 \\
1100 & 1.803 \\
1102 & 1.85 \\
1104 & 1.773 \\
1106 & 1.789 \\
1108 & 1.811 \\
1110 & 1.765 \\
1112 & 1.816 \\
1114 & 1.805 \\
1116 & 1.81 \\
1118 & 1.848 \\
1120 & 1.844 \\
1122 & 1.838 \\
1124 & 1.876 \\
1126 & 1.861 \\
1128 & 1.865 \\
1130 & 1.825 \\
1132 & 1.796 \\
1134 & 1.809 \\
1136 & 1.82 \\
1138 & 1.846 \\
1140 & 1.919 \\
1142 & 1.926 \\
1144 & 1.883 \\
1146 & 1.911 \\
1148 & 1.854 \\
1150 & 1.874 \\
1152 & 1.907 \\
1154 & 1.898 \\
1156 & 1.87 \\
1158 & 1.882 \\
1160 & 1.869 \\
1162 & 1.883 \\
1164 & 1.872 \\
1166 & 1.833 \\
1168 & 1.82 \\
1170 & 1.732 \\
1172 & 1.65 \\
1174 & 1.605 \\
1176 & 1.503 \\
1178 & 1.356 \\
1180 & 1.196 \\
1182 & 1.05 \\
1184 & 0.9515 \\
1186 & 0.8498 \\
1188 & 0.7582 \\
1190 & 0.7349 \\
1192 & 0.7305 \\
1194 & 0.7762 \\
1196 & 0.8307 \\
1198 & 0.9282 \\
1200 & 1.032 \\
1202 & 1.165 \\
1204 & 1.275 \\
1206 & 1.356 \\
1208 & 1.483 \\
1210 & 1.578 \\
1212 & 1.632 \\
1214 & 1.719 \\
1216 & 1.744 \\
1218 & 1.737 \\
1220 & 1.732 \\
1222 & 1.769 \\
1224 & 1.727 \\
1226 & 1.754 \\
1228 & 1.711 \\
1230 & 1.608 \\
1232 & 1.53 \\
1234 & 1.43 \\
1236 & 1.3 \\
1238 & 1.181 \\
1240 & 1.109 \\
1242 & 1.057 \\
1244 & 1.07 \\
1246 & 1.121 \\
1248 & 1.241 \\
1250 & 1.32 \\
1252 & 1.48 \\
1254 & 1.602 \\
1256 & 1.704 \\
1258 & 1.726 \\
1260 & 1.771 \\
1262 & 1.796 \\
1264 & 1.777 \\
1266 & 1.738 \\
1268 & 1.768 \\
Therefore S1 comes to 9.8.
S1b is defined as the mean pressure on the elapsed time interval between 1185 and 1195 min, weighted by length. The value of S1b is 0.77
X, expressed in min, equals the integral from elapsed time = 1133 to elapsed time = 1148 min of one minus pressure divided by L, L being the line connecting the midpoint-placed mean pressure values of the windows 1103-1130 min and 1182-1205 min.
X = -3.3 min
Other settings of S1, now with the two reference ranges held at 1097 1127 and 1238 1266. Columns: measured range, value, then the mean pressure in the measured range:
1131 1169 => -3.36 min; 1.87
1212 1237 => -2.09 min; 1.65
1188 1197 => 4.69 min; 0.767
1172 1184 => 2.25 min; 1.34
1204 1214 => 0.32 min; 1.51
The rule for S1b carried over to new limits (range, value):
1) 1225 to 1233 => 1.65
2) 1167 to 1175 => 1.7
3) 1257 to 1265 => 1.77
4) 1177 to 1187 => 1.08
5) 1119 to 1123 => 1.84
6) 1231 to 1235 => 1.48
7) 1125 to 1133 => 1.84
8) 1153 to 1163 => 1.88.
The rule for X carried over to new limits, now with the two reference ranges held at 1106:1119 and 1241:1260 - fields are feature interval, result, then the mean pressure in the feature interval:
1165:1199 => 8.7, 1.19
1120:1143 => -1.3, 1.85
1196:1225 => 0.7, 1.47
